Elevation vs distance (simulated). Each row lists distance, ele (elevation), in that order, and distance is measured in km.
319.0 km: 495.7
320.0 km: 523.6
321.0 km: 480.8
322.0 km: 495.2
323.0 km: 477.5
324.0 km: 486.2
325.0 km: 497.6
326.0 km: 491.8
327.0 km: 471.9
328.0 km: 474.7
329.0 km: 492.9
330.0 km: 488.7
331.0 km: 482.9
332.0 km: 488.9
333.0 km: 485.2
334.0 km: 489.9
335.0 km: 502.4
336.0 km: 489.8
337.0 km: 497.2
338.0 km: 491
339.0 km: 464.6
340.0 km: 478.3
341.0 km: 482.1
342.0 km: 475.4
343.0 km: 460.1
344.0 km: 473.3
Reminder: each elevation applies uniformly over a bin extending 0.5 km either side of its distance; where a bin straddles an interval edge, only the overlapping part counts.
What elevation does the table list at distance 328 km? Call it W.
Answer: 474.7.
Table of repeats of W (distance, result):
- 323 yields 477.5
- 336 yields 489.8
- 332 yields 488.9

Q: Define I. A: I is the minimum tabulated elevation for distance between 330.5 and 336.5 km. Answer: 482.9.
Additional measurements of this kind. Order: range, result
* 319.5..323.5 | 477.5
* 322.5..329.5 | 471.9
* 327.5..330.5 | 474.7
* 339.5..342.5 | 475.4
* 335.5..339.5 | 464.6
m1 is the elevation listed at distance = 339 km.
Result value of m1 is 464.6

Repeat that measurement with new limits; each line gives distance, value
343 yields 460.1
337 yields 497.2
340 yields 478.3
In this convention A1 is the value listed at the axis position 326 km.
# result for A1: 491.8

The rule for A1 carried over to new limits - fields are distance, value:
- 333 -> 485.2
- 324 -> 486.2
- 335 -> 502.4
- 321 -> 480.8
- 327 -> 471.9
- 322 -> 495.2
